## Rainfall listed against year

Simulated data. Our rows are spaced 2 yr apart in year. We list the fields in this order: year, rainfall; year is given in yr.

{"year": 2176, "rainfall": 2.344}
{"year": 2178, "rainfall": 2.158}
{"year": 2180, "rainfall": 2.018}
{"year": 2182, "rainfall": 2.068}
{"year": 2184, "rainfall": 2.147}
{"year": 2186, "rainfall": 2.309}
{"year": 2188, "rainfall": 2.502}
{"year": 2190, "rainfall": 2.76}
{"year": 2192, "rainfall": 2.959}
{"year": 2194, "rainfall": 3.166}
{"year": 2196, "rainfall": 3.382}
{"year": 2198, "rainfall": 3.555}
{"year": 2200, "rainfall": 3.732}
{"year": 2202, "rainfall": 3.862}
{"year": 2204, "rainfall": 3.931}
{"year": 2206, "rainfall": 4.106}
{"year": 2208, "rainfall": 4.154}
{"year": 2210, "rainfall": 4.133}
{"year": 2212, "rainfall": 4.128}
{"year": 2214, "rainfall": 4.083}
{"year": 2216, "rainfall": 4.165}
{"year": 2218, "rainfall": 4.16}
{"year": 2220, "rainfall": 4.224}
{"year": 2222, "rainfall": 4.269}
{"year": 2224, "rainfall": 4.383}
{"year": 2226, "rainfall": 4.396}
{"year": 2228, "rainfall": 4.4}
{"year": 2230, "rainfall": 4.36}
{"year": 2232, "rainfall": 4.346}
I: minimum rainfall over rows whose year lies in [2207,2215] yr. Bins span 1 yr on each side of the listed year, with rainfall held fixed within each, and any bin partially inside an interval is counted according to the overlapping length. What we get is 4.083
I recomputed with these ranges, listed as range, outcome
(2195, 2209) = 3.382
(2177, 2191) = 2.018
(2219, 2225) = 4.224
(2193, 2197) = 3.166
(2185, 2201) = 2.309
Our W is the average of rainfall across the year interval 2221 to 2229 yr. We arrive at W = 4.36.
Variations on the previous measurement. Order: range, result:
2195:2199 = 3.47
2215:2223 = 4.2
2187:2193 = 2.74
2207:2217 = 4.13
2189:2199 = 3.16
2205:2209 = 4.13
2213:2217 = 4.12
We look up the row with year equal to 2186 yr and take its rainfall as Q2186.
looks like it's 2.309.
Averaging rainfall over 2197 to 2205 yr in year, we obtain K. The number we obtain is 3.77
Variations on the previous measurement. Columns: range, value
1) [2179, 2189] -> 2.21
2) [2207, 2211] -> 4.14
